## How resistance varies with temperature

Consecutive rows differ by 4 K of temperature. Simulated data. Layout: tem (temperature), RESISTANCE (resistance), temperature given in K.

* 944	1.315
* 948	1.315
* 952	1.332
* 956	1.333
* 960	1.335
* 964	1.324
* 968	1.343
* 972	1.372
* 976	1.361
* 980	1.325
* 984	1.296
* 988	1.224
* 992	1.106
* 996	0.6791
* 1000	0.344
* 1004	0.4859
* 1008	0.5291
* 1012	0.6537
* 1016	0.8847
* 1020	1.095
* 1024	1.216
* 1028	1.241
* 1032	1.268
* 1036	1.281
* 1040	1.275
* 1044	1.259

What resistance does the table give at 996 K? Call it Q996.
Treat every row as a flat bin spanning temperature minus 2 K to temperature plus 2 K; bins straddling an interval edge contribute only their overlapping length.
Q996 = 0.6791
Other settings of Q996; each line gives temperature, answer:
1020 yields 1.095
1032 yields 1.268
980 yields 1.325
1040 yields 1.275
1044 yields 1.259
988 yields 1.224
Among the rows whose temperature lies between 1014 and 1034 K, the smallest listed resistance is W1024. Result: 0.8847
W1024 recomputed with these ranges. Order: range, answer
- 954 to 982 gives 1.324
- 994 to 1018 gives 0.344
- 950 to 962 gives 1.332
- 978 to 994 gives 1.106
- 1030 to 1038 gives 1.268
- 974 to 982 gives 1.325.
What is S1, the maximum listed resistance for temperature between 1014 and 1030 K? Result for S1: 1.241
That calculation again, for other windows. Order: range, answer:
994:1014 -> 0.6791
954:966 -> 1.335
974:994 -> 1.361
